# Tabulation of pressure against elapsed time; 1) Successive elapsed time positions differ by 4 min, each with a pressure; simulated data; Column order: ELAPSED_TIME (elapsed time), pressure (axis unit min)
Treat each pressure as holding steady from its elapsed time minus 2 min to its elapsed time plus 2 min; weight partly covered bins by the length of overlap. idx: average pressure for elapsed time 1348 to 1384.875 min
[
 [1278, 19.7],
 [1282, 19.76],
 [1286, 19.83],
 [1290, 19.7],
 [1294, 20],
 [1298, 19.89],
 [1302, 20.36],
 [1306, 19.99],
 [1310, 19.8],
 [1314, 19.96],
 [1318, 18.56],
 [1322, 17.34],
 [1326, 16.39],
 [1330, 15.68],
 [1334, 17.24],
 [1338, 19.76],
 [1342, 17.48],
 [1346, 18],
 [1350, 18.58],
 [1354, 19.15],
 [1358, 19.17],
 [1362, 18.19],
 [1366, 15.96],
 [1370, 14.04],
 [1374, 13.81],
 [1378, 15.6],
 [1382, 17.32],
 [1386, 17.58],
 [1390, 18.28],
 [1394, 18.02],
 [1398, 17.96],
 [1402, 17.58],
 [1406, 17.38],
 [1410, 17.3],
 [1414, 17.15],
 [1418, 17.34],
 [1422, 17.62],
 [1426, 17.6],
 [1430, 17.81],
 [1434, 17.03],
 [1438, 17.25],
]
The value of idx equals 16.9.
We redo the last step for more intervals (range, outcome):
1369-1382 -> 15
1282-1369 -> 18.6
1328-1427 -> 17.3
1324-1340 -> 17.3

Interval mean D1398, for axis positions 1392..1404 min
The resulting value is 17.9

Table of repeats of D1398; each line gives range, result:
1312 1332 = 17.6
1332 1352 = 18.2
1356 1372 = 16.8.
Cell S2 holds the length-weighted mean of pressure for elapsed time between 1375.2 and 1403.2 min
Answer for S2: 17.4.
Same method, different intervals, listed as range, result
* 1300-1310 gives 20.1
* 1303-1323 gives 19.3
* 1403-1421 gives 17.3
